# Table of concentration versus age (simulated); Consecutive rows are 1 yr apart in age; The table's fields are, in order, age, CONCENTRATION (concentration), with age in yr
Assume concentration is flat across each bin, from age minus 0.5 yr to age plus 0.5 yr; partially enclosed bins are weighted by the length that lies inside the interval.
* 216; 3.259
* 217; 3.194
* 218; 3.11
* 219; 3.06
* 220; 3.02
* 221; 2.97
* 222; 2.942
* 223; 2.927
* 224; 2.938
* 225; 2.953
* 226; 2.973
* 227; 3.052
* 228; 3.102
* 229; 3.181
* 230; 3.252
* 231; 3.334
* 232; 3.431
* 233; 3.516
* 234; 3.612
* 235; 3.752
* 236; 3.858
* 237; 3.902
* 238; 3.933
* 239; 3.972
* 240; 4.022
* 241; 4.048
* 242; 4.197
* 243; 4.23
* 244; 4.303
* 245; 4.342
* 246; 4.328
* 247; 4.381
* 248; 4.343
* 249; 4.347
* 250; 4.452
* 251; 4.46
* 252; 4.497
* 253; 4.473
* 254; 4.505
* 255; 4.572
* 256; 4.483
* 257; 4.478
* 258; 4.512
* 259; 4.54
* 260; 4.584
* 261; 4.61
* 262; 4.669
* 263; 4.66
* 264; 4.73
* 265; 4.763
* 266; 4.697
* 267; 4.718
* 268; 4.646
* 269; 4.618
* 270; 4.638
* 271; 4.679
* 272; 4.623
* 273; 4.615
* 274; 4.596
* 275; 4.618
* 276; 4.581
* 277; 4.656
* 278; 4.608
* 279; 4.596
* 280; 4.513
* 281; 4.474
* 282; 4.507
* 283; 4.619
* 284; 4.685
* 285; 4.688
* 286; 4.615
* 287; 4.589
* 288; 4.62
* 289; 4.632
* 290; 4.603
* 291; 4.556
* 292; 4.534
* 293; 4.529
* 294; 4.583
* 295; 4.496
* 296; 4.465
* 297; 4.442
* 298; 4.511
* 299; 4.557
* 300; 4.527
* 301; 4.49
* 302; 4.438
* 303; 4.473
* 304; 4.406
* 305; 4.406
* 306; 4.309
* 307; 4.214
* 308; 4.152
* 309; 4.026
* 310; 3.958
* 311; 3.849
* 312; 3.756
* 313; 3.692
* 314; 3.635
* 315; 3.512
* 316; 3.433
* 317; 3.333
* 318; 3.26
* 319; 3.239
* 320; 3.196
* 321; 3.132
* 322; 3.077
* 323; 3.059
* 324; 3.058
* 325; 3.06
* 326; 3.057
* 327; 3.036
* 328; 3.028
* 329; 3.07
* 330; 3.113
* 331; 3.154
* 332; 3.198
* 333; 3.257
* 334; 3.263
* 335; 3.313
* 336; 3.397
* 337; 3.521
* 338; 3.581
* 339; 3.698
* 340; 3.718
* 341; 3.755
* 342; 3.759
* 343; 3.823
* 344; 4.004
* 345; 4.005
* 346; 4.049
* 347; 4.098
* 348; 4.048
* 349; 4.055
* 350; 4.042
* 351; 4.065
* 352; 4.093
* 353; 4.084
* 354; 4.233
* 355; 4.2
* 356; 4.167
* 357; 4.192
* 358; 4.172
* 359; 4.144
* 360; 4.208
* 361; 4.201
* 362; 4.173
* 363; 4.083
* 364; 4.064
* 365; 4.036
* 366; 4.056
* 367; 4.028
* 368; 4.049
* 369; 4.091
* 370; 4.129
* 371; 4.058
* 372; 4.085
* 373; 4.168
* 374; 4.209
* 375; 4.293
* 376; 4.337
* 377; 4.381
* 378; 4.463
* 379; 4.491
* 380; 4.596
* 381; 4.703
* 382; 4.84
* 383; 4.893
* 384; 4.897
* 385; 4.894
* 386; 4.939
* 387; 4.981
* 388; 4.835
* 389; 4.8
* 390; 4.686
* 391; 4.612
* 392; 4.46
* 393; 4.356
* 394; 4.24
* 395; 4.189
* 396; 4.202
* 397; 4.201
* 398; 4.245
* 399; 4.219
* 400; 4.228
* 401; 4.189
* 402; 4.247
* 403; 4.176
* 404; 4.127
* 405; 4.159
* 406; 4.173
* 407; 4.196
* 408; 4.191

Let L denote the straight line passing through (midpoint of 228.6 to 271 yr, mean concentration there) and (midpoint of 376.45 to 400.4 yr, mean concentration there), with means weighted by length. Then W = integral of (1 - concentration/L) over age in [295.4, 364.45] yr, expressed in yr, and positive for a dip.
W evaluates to 9.69 yr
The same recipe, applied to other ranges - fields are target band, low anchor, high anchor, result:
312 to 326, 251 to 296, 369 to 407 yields 3.8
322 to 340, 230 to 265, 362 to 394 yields 4.6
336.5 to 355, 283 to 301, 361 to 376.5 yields 1.4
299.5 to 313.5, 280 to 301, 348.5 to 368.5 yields 0.8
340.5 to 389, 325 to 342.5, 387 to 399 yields -4.2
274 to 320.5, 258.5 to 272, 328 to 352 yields -0.5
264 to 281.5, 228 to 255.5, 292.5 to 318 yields -2.3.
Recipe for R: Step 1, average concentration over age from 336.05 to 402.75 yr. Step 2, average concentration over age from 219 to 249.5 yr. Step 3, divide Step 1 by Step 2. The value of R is 1.17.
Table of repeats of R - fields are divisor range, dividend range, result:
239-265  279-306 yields 1.02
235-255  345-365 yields 0.97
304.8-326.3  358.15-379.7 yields 1.18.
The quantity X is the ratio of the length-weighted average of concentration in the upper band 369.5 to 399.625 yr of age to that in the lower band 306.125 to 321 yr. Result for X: 1.22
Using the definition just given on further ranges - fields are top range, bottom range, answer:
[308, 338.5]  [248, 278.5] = 0.73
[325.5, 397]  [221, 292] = 0.96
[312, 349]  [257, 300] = 0.75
